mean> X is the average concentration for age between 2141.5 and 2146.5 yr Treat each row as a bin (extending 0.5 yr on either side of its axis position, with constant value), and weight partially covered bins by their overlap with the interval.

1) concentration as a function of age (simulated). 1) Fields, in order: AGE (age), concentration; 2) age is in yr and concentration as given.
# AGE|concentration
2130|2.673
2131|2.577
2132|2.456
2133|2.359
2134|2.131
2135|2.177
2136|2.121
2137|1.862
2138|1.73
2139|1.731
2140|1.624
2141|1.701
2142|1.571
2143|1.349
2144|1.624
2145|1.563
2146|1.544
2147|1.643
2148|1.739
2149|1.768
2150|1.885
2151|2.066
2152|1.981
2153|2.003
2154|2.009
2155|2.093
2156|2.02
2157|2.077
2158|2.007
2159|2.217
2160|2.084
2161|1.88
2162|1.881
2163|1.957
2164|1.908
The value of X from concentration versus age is 1.53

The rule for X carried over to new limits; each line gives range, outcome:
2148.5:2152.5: 1.92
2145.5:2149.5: 1.67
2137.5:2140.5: 1.7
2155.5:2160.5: 2.08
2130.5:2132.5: 2.52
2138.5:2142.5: 1.66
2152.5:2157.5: 2.04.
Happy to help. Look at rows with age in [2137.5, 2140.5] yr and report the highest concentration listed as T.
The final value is 1.731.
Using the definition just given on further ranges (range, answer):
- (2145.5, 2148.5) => 1.739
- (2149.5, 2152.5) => 2.066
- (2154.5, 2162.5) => 2.217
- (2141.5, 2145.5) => 1.624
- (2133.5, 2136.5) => 2.177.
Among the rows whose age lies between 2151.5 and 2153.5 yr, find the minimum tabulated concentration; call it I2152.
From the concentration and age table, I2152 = 1.981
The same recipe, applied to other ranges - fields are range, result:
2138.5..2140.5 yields 1.624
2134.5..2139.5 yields 1.73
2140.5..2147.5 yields 1.349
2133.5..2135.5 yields 2.131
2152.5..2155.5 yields 2.003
